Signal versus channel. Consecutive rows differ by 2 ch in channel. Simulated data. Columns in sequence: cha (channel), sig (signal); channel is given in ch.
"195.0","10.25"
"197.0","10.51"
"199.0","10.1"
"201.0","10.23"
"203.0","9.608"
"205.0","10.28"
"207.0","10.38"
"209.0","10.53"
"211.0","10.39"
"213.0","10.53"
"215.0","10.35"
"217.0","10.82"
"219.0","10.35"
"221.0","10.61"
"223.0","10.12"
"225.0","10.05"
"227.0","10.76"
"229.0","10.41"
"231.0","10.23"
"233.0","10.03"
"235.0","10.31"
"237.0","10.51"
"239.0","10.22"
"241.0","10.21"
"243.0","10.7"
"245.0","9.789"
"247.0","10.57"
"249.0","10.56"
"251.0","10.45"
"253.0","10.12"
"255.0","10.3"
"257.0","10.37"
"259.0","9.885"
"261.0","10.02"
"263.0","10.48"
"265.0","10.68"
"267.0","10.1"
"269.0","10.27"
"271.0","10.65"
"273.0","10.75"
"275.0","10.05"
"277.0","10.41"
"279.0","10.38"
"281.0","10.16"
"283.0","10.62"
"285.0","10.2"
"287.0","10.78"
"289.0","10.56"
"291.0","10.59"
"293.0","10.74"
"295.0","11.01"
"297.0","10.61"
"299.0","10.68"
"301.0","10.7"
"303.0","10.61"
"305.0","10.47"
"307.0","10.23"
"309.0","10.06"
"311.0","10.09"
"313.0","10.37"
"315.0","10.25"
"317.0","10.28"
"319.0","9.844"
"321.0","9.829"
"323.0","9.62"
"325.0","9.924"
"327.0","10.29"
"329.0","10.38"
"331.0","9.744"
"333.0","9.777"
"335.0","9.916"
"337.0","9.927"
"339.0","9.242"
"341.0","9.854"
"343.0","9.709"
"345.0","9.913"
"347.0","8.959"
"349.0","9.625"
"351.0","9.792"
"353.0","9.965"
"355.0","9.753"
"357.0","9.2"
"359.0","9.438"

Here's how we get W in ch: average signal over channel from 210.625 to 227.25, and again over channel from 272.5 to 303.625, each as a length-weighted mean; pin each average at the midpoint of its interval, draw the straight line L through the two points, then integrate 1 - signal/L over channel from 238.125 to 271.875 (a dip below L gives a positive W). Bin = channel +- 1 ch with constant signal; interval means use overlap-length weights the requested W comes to 0.6 ch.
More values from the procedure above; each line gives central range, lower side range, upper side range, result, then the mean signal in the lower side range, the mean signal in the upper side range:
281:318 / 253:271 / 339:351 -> -1.9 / 10.3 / 9.6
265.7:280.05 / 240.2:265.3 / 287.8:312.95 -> 0.0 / 10.3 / 10.5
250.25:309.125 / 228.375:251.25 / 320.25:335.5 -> -1.7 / 10.3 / 9.94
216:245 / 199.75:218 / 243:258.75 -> -0.1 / 10.3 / 10.3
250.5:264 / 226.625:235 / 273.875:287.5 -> 0.2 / 10.3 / 10.4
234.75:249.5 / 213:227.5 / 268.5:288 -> 0.1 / 10.4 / 10.4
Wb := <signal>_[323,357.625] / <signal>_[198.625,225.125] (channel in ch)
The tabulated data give 0.95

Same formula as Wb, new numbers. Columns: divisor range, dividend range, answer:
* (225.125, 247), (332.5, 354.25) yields 0.94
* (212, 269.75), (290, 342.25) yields 0.99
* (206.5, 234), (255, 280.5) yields 0.99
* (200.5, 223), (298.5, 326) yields 0.98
